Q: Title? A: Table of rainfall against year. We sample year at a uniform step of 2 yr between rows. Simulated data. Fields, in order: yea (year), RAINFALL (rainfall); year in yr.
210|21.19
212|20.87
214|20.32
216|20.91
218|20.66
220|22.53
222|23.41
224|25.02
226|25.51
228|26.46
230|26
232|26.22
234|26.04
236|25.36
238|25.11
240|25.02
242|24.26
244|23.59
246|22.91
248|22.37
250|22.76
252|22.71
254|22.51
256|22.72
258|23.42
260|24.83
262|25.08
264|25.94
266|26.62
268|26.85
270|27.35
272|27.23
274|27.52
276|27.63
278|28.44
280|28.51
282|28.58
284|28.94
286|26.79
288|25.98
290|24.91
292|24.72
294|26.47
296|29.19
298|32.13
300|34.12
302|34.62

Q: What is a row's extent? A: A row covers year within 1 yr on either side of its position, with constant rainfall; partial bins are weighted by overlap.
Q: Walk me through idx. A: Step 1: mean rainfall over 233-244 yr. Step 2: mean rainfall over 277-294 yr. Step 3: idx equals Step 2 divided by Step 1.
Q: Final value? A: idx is 1.08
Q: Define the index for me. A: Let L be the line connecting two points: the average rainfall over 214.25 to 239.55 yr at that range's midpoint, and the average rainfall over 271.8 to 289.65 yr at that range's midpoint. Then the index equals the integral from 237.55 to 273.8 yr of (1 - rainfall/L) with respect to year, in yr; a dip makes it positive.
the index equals 2.15 yr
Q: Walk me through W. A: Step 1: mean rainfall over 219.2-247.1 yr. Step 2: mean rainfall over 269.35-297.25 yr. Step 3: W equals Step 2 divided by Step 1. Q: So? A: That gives 1.1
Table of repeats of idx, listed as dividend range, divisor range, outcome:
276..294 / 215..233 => 1.13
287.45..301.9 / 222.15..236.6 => 1.12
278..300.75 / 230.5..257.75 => 1.17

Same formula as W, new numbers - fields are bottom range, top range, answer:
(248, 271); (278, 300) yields 1.14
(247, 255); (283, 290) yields 1.19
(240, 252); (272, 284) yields 1.21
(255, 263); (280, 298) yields 1.14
